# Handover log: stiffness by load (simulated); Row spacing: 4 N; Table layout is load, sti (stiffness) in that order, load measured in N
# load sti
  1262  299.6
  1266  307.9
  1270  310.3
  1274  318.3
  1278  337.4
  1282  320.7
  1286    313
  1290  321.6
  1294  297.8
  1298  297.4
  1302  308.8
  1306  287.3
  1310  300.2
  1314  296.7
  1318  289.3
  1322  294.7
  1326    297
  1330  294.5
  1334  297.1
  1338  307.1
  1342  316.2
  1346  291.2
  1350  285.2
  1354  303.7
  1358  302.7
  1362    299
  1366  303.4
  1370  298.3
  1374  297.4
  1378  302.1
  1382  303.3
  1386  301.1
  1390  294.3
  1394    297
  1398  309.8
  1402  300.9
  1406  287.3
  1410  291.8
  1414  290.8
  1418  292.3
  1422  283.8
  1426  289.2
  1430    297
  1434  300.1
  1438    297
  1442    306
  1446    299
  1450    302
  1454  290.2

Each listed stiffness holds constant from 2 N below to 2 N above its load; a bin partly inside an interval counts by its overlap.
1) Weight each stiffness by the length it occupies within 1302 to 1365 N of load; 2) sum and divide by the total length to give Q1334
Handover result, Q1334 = 298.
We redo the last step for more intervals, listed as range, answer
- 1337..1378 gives 300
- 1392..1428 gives 294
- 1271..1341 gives 305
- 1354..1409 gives 300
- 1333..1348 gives 303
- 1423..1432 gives 292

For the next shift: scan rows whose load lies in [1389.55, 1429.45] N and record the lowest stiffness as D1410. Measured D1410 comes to 283.8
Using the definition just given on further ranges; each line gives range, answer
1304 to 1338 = 287.3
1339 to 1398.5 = 285.2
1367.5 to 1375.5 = 297.4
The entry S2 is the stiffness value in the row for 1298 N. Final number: 297.4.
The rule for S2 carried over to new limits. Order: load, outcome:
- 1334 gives 297.1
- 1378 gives 302.1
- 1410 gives 291.8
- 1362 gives 299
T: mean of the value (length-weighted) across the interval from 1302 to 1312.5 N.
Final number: 297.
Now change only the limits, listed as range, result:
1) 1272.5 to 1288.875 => 322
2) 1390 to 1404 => 301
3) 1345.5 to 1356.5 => 294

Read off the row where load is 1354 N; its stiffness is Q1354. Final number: 303.7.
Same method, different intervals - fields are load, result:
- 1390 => 294.3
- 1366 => 303.4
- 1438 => 297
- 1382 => 303.3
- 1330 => 294.5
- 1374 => 297.4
